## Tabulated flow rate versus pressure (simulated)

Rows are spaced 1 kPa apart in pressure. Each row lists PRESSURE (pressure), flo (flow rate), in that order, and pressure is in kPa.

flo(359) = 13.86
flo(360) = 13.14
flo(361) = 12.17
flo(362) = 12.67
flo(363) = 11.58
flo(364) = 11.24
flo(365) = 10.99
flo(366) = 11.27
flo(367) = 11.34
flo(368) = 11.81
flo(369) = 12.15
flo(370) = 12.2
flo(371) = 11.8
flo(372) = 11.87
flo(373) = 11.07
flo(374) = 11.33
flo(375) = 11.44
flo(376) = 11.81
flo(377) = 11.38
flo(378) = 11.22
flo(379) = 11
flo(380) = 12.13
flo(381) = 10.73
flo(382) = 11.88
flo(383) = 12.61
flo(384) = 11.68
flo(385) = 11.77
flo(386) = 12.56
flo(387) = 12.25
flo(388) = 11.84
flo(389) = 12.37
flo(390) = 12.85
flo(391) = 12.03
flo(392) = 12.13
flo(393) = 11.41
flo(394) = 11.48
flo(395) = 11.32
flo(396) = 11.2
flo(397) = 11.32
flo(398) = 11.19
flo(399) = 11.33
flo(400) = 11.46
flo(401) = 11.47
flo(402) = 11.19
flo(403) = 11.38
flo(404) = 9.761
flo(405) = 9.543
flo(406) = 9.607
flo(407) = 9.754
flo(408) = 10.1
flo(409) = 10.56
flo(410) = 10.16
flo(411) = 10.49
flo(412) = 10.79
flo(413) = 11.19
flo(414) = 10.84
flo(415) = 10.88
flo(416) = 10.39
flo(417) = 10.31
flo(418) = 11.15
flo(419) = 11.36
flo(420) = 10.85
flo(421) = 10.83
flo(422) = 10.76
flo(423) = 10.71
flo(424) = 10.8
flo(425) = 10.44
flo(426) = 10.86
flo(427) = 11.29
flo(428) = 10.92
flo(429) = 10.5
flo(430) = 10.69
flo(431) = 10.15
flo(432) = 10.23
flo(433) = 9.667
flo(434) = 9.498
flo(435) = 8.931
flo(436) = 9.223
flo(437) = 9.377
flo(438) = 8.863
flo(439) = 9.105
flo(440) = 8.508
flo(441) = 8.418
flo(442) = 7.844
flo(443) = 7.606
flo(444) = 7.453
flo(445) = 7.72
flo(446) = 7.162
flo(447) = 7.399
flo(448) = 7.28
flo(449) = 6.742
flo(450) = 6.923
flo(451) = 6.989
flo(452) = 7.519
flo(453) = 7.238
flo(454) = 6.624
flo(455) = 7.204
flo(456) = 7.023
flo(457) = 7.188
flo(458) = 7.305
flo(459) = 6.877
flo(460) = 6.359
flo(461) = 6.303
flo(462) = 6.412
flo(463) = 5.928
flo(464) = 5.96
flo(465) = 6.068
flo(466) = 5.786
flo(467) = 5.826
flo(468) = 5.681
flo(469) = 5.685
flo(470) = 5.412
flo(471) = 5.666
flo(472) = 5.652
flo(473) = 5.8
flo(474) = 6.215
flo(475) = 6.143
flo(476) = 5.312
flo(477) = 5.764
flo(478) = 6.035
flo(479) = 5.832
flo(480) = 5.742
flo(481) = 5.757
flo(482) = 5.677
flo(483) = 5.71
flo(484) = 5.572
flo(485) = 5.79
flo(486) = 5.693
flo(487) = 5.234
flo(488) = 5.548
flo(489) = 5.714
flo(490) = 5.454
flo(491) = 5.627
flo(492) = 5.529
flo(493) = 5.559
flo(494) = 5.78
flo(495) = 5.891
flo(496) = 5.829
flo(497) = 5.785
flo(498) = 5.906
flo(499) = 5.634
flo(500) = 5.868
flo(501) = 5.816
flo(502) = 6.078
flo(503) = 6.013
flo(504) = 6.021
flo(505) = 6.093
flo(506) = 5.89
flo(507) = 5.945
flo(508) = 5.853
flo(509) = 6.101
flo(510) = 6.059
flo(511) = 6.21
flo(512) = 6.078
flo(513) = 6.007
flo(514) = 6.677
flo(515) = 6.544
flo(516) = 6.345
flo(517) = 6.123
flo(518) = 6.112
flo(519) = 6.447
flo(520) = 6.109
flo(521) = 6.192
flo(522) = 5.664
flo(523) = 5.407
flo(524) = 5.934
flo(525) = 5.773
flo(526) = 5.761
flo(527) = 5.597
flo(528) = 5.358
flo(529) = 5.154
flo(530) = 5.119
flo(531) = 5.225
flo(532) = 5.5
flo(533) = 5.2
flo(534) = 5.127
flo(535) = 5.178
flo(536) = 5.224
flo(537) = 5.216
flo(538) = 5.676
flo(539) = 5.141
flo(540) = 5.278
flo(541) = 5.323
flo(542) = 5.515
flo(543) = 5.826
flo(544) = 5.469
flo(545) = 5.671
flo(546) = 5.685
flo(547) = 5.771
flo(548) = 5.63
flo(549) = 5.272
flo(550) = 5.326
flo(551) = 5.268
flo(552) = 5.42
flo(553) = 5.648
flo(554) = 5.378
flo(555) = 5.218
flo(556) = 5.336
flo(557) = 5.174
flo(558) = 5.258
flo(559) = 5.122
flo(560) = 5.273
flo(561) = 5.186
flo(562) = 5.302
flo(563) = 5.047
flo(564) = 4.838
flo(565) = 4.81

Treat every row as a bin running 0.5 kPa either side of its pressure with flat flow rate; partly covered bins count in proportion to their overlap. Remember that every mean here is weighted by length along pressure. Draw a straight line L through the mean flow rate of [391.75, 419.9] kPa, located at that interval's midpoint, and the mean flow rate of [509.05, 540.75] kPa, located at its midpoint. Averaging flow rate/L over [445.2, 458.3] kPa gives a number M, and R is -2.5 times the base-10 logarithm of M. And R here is 0.24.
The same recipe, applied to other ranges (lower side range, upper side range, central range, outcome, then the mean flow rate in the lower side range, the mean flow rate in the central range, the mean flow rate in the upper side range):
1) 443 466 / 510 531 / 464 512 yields 0.10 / 6.89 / 5.8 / 5.92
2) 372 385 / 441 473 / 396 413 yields -0.08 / 11.5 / 10.7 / 6.69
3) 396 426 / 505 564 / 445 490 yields 0.32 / 10.7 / 6.23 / 5.61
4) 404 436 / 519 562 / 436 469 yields 0.26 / 10.4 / 7.16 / 5.45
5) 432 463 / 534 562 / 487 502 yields 0.16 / 7.7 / 5.71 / 5.38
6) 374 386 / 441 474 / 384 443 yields -0.13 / 11.6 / 10.6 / 6.67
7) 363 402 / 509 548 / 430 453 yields 0.12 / 11.6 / 8.33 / 5.71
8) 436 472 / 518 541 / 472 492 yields 0.14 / 7.02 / 5.71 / 5.52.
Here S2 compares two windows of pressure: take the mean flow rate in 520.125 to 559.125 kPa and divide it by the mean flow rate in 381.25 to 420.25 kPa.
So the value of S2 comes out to 0.49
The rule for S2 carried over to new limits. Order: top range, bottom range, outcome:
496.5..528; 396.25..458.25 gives 0.63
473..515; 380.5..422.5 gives 0.52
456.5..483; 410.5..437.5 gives 0.57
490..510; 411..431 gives 0.54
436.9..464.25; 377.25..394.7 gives 0.62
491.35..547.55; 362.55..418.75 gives 0.51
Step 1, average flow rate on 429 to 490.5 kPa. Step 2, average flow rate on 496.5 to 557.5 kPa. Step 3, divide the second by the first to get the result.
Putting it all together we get 0.82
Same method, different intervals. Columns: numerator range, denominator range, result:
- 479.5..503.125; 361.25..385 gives 0.49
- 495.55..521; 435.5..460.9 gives 0.80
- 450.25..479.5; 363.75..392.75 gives 0.53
